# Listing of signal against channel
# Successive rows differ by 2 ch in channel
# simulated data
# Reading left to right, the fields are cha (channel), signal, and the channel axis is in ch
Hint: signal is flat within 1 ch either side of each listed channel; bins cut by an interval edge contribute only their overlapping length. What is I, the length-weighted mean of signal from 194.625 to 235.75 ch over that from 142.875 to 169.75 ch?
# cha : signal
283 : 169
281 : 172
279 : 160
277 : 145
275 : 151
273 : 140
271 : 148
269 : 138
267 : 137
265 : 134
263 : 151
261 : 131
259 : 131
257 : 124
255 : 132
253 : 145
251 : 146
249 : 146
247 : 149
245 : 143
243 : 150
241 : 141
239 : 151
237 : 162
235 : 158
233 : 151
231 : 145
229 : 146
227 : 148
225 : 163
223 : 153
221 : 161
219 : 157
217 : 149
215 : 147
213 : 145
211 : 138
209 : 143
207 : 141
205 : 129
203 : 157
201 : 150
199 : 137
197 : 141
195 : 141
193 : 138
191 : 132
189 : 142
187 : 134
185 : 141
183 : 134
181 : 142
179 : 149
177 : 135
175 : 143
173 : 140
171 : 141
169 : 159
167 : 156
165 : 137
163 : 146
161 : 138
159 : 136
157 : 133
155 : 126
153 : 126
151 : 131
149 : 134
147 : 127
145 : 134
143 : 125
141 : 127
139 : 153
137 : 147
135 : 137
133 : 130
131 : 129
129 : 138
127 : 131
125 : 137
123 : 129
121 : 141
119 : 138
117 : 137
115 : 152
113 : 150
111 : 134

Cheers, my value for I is 1.08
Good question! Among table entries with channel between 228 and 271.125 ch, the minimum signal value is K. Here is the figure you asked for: 124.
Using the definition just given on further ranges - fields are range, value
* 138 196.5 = 125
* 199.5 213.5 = 129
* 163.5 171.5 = 137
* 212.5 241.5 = 141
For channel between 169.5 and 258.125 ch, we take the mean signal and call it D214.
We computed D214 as 145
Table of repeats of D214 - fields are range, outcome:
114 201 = 138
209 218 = 145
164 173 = 147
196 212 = 142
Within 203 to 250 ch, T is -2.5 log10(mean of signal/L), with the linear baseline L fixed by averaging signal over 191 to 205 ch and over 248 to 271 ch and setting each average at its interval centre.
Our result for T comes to -0.06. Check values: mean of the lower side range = 142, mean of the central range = 149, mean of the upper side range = 138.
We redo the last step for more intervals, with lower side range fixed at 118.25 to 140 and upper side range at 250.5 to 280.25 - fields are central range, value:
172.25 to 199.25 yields -0.003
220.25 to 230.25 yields -0.103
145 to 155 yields 0.067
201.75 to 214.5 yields -0.024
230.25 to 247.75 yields -0.073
